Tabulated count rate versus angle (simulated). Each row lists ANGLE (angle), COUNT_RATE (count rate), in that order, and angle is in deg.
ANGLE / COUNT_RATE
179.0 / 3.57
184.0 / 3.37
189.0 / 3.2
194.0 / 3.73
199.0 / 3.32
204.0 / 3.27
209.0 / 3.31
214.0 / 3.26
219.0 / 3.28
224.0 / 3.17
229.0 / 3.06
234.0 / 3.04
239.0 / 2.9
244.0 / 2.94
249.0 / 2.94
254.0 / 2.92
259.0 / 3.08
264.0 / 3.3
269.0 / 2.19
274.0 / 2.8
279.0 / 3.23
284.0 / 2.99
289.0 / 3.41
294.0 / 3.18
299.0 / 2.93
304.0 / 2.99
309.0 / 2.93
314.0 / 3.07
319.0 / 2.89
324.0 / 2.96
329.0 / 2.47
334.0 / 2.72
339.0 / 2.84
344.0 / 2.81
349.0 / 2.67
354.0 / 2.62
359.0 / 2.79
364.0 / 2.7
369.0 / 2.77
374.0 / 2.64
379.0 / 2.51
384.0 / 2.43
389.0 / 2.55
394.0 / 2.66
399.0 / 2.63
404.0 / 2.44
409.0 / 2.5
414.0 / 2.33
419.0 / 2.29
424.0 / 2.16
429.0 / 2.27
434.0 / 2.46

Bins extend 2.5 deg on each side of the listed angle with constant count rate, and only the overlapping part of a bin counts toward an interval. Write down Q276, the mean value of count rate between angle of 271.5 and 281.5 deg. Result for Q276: 3.01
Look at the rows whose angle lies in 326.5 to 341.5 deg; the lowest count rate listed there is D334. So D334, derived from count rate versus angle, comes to 2.47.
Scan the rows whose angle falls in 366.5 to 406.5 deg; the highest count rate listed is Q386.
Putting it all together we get 2.77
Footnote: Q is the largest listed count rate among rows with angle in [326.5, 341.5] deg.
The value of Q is 2.84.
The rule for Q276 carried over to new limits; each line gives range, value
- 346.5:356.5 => 2.65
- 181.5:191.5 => 3.29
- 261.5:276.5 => 2.76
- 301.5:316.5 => 3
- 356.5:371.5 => 2.75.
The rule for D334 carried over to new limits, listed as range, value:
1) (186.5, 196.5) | 3.2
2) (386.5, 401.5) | 2.55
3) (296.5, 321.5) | 2.89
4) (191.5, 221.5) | 3.26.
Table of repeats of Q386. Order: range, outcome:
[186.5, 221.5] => 3.73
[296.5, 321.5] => 3.07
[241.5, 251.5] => 2.94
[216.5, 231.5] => 3.28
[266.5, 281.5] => 3.23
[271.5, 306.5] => 3.41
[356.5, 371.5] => 2.79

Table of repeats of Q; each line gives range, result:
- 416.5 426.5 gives 2.29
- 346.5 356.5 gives 2.67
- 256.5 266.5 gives 3.3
